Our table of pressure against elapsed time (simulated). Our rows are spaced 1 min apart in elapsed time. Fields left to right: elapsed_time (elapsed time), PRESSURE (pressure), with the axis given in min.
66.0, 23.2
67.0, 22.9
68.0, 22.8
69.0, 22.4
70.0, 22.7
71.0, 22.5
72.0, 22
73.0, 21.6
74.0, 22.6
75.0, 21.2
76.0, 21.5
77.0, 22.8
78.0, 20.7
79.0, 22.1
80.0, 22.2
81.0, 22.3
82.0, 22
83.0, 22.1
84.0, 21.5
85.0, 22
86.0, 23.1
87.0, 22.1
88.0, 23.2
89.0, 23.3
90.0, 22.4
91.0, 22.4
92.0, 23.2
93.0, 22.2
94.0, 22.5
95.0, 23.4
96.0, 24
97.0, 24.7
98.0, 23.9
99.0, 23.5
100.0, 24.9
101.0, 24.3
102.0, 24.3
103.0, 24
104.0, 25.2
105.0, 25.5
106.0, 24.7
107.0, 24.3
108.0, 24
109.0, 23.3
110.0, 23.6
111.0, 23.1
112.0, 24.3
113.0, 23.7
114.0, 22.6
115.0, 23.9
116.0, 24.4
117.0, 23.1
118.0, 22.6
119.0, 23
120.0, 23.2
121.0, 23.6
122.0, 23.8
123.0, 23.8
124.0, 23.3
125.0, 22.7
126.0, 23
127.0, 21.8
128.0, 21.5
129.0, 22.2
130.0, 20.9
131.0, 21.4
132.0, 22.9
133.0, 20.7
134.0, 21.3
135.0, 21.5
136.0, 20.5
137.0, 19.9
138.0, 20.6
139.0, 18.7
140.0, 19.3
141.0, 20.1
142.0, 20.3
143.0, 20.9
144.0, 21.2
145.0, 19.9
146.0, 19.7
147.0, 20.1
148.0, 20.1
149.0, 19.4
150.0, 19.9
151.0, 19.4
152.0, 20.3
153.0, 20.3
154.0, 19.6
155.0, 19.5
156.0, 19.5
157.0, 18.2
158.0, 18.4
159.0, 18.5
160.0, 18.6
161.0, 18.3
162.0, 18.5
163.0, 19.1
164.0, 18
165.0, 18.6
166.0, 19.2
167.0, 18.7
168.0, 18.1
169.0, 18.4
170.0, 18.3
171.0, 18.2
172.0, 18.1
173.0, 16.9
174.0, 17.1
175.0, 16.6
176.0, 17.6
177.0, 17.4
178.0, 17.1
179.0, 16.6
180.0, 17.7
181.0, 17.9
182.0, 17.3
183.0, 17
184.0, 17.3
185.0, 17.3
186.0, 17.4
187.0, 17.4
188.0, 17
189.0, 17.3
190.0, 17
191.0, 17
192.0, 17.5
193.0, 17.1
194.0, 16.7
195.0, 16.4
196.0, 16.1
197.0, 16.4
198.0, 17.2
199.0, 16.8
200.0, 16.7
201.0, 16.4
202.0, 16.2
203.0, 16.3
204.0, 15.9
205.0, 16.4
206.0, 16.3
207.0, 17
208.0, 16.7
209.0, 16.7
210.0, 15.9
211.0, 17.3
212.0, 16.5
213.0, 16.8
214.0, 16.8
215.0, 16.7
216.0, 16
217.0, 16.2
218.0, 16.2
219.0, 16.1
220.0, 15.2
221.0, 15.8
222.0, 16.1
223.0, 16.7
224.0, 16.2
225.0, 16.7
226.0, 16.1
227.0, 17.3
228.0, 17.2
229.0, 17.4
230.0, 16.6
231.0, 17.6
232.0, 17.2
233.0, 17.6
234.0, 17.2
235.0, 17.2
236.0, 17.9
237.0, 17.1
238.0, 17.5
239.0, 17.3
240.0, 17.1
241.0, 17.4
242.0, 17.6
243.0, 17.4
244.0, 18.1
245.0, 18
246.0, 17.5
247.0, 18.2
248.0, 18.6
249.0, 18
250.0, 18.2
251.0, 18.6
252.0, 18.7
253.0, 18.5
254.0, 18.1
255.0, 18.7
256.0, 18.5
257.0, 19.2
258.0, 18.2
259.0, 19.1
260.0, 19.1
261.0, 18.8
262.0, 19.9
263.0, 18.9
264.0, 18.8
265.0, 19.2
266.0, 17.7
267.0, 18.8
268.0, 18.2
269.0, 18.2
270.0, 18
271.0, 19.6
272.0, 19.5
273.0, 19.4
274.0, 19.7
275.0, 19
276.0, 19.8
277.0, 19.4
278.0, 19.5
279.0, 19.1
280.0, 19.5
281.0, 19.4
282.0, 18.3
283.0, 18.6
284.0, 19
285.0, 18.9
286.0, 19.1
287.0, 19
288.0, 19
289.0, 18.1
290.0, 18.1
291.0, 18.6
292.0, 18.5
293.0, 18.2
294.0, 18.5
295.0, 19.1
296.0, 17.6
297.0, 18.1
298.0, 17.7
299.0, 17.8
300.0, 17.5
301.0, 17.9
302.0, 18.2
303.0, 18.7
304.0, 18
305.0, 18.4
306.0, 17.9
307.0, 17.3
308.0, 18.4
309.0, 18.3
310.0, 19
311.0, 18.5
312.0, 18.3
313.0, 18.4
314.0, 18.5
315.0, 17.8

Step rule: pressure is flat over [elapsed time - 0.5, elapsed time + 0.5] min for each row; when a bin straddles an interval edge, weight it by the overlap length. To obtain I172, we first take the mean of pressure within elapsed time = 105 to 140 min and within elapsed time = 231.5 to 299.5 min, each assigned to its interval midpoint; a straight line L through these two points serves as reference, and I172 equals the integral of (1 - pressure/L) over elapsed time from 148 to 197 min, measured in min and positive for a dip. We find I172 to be 7.3 min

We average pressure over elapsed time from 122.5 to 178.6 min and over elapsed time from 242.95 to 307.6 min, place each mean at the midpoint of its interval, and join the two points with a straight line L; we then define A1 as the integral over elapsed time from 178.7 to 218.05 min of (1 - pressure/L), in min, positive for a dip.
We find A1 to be 5.1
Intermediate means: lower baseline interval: 19.7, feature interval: 16.8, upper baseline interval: 18.6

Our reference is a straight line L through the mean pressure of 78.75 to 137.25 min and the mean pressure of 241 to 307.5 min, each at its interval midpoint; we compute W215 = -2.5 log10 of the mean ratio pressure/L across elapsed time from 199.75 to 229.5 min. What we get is 0.22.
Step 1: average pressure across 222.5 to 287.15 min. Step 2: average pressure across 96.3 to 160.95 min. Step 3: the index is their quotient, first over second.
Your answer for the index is 0.8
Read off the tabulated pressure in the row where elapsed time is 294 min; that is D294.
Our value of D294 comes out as 18.5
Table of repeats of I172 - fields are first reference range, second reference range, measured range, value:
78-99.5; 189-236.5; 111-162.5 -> -1.73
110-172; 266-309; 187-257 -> 8.84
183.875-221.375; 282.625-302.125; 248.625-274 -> -1.38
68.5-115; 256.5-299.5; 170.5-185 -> 2.57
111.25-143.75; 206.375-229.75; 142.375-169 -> 1.35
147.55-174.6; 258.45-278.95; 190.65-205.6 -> 1.79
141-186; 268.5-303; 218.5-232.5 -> 1.56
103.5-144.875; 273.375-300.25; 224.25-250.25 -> 3.15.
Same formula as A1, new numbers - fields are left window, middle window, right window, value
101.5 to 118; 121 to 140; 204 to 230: 0.7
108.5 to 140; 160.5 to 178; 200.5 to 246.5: 1.6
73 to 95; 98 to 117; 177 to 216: -2.6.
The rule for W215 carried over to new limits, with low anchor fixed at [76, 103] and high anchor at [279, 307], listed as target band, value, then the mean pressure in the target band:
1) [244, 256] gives 0.06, 18.3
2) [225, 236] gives 0.16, 17.2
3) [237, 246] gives 0.12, 17.5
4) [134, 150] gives 0.08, 20.2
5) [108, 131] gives -0.04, 23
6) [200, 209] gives 0.23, 16.4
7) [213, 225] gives 0.23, 16.2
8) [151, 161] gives 0.12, 19.2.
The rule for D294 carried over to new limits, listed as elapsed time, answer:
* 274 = 19.7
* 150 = 19.9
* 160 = 18.6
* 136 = 20.5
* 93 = 22.2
